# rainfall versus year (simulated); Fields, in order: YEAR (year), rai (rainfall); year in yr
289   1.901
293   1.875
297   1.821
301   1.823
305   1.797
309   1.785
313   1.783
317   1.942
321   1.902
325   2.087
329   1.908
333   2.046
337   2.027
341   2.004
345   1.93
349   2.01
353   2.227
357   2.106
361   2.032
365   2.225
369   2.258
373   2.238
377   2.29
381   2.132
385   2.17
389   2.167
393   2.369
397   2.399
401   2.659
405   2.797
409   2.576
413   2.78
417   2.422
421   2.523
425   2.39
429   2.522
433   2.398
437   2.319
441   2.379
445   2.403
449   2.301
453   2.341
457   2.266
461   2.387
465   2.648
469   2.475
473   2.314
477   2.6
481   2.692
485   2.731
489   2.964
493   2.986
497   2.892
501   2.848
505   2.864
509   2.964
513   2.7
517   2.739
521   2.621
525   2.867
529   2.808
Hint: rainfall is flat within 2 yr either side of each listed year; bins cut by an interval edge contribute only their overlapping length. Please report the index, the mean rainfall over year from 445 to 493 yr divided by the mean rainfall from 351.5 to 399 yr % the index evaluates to 1.14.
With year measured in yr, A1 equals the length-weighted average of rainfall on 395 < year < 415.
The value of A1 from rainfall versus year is 2.64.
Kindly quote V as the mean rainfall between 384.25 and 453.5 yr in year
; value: 2.45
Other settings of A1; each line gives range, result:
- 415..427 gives 2.45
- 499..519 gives 2.82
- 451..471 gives 2.42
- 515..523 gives 2.68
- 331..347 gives 2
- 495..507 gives 2.87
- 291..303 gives 1.84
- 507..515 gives 2.83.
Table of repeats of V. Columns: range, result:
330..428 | 2.28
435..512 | 2.6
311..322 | 1.87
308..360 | 1.99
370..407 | 2.36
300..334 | 1.89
